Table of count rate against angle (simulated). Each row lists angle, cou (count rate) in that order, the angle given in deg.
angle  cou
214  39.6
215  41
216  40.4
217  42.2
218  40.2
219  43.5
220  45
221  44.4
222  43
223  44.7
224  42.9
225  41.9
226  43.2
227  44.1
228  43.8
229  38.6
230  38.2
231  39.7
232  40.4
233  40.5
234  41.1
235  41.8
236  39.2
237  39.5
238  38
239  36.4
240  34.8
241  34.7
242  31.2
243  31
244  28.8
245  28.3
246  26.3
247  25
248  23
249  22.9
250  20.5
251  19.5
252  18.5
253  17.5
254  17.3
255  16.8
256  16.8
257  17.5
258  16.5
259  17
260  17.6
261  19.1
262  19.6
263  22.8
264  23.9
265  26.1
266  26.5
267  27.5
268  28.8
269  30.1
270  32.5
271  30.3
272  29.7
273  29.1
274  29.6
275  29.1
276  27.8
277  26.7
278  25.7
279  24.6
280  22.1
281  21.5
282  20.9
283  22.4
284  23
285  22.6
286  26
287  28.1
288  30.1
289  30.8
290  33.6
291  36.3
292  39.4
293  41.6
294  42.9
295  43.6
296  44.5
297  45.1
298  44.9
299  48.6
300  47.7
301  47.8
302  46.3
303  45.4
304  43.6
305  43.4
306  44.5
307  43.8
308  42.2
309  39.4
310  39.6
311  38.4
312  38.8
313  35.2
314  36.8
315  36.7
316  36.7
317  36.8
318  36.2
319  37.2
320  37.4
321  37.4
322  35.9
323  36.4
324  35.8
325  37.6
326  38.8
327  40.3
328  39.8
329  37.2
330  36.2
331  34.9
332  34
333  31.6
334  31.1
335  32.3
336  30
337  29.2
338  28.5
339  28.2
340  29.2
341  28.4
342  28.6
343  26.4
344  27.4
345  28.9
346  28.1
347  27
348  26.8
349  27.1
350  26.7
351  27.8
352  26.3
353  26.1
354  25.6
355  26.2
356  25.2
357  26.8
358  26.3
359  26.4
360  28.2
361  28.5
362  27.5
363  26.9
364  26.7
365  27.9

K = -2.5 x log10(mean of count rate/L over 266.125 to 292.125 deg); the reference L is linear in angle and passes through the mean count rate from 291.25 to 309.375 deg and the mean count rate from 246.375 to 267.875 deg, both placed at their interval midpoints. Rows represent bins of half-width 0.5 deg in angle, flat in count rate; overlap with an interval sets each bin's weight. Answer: 0.16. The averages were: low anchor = 20.7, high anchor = 44.1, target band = 27.8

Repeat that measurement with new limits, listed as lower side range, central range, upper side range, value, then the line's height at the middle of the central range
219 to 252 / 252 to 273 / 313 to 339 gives 0.49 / 35.7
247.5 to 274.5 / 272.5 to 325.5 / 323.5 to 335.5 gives -0.19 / 30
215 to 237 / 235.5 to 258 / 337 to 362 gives 0.44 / 39.3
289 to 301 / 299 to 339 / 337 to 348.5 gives -0.08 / 35.1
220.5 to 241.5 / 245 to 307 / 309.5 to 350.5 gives 0.24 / 37.3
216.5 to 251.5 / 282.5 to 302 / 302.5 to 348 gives -0.04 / 35.7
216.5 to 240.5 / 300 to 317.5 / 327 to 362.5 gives -0.24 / 32.9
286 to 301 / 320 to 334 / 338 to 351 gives -0.15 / 31.8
